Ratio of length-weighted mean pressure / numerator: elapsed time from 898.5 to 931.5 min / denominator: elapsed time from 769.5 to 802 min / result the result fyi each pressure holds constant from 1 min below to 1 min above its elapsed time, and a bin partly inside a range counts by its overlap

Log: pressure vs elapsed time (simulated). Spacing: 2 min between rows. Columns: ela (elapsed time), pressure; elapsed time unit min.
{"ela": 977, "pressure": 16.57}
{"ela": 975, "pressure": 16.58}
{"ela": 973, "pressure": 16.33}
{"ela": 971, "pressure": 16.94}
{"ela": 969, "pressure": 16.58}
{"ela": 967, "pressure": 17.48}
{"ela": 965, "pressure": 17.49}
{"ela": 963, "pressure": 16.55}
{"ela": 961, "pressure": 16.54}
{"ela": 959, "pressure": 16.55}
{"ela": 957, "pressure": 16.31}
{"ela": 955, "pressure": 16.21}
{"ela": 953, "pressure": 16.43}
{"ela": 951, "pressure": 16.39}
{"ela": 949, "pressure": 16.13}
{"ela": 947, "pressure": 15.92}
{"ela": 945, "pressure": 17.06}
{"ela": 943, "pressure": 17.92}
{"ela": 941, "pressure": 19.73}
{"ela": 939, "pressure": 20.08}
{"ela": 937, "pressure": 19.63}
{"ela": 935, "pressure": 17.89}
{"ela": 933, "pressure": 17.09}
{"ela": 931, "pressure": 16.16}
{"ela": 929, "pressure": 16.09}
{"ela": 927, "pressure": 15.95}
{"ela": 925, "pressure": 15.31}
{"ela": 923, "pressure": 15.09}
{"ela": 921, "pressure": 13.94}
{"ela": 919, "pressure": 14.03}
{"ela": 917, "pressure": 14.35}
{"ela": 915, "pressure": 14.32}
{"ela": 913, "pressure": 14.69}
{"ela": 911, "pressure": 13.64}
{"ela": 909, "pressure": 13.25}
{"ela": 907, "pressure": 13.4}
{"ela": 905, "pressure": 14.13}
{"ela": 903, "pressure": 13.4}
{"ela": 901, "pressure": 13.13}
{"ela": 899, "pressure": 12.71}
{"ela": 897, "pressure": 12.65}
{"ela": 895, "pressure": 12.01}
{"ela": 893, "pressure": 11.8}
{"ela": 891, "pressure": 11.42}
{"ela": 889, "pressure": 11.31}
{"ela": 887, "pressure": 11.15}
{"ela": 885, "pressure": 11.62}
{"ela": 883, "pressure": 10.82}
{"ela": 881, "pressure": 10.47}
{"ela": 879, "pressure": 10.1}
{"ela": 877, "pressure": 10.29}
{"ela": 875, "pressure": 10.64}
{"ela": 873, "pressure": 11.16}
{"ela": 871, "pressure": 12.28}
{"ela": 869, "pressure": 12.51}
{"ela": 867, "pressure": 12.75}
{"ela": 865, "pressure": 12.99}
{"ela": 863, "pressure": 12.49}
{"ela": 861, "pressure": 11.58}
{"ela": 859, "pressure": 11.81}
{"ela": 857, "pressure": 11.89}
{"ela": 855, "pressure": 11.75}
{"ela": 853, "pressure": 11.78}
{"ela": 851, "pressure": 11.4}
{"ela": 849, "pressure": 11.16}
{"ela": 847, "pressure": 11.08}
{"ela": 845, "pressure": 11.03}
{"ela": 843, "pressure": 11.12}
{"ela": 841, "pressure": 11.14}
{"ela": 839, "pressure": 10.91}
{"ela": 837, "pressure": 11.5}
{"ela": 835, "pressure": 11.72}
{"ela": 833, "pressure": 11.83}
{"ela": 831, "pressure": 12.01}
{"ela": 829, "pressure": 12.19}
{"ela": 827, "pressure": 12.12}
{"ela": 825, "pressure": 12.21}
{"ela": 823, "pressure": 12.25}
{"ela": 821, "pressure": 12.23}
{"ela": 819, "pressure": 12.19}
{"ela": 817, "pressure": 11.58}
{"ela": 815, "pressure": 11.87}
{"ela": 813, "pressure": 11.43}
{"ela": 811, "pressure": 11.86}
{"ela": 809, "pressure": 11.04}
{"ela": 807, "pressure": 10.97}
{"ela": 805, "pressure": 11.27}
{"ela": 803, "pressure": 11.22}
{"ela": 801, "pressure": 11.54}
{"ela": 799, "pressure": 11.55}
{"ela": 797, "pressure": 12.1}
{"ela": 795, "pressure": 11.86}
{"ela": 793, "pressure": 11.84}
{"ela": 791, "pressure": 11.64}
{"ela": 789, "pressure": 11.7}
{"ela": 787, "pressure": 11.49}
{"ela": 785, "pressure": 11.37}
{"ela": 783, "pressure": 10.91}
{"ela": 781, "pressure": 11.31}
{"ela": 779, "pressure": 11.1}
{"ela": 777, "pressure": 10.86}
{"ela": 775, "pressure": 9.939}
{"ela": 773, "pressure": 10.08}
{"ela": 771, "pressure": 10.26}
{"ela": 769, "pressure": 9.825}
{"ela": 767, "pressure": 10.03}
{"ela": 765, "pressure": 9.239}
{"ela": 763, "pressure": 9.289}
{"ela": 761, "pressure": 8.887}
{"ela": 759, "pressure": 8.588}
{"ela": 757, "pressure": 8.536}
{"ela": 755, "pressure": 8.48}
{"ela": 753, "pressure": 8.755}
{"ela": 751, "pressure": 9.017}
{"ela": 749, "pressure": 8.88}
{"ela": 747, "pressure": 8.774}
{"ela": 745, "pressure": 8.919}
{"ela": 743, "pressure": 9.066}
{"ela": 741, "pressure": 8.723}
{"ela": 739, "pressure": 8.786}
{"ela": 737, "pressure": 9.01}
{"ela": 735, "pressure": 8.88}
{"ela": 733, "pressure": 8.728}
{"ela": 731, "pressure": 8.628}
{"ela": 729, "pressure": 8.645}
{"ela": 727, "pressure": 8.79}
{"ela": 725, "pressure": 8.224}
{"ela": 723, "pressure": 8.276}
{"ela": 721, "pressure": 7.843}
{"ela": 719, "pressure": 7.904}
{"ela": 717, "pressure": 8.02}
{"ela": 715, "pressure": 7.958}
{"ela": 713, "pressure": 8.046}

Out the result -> 1.28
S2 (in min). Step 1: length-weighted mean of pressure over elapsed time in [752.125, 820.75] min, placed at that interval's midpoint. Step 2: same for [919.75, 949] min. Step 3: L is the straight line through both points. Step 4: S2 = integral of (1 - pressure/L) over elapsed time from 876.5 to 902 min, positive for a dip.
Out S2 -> 6.0 min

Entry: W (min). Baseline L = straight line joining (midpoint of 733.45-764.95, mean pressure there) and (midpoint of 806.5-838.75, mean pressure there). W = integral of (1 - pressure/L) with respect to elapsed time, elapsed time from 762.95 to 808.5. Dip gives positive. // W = -2.8 min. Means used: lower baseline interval 8.85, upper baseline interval 11.8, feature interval 11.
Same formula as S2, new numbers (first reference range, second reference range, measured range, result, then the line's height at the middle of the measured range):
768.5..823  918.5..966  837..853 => 2.4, 13.1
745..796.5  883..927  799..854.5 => -0.9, 11.4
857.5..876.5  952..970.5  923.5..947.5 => -3.1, 15.4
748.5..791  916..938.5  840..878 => 5.1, 13.4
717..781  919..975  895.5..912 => 2.0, 15.1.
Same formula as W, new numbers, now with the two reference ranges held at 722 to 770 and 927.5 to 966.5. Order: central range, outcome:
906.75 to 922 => 1.8 min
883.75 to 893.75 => 2.2 min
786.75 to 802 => -1.2 min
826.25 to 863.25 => 3.8 min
